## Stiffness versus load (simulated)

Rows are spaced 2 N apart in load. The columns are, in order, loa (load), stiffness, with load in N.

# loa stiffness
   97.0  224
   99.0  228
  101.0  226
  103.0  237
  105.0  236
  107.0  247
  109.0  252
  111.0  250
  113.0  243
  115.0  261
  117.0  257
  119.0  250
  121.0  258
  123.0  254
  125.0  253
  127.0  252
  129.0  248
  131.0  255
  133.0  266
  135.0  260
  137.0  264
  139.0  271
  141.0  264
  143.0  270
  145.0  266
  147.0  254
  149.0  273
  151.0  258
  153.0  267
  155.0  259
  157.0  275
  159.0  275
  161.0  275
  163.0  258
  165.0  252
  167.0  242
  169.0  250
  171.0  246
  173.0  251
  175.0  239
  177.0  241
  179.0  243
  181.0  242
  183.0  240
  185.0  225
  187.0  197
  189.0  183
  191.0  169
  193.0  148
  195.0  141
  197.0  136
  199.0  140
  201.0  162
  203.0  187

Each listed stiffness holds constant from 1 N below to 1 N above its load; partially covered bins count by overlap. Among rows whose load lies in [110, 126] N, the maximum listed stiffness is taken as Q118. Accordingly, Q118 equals 261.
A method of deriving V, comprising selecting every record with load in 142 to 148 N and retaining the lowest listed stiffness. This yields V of 254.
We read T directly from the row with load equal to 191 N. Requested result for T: 169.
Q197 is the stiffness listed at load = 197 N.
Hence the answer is 136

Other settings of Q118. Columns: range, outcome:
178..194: 243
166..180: 251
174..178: 241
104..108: 247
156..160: 275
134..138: 264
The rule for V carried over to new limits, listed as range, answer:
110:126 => 243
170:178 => 239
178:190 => 183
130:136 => 255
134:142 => 260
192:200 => 136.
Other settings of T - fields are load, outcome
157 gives 275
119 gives 250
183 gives 240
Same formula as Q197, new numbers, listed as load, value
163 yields 258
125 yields 253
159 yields 275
